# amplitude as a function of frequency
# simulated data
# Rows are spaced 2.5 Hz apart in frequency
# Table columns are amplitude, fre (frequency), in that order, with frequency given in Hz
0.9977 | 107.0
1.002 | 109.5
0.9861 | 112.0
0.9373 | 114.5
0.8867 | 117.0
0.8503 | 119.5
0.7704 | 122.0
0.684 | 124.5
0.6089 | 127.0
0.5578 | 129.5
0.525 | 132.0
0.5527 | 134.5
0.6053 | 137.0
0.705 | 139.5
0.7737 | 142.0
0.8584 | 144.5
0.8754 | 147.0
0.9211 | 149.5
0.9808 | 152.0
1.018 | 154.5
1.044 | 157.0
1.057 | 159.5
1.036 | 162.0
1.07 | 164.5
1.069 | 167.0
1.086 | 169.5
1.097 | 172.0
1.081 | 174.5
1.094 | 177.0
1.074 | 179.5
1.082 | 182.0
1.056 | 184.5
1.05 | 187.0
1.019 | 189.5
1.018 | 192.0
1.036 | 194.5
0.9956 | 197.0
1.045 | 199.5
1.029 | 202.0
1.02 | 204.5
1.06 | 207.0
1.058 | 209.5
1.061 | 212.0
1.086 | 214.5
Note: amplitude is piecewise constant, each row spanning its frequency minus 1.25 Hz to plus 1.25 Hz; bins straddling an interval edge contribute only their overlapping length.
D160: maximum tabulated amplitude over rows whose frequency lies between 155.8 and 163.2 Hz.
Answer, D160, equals 1.057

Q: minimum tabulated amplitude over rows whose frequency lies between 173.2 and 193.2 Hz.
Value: 1.018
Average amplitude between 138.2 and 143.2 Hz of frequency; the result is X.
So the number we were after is 0.738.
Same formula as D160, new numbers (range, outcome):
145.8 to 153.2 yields 0.9808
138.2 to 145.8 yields 0.8584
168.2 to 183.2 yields 1.097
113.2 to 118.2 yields 0.9373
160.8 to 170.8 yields 1.086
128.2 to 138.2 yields 0.6053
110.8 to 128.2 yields 0.9861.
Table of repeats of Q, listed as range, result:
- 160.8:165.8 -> 1.036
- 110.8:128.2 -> 0.6089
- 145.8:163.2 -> 0.8754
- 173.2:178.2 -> 1.081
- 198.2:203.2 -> 1.029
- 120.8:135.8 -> 0.525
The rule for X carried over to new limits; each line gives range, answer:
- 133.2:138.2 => 0.578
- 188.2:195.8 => 1.02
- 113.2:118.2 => 0.913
